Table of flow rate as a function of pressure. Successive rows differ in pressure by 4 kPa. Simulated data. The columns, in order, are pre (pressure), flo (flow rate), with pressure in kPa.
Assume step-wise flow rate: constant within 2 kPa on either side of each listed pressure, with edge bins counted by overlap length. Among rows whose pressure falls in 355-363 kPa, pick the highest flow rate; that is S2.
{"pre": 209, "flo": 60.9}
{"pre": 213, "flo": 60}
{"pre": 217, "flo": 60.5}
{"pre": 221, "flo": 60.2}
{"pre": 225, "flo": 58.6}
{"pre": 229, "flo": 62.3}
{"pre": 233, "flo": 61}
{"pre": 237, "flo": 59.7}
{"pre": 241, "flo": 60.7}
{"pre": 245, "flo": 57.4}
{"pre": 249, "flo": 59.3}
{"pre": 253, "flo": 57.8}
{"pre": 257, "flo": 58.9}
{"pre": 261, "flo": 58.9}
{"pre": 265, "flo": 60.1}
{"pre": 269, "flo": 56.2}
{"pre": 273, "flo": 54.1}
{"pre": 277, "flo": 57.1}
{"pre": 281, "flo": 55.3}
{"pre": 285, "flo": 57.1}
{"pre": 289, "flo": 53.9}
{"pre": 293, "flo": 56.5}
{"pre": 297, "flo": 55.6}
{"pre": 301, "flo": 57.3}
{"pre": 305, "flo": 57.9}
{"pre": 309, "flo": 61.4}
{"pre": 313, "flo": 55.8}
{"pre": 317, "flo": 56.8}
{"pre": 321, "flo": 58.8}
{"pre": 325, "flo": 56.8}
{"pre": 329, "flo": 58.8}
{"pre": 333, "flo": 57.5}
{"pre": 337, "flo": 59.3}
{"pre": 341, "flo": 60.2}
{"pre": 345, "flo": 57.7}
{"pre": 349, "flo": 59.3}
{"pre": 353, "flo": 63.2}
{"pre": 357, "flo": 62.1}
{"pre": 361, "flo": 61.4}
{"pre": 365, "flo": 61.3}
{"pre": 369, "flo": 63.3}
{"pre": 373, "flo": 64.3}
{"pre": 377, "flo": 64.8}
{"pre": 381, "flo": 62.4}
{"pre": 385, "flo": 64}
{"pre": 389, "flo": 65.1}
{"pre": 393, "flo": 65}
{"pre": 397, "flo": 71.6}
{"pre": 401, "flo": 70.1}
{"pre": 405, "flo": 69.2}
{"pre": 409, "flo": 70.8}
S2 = 62.1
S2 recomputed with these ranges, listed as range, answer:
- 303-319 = 61.4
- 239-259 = 60.7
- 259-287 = 60.1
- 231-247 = 61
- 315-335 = 58.8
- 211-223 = 60.5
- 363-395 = 65.1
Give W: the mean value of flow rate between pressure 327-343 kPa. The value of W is 59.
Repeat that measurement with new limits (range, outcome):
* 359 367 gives 61.3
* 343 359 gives 60.6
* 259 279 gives 57.3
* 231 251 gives 59.6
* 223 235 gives 60.6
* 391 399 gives 68.3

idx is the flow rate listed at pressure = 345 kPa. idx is 57.7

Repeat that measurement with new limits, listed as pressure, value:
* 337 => 59.3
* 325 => 56.8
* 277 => 57.1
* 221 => 60.2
